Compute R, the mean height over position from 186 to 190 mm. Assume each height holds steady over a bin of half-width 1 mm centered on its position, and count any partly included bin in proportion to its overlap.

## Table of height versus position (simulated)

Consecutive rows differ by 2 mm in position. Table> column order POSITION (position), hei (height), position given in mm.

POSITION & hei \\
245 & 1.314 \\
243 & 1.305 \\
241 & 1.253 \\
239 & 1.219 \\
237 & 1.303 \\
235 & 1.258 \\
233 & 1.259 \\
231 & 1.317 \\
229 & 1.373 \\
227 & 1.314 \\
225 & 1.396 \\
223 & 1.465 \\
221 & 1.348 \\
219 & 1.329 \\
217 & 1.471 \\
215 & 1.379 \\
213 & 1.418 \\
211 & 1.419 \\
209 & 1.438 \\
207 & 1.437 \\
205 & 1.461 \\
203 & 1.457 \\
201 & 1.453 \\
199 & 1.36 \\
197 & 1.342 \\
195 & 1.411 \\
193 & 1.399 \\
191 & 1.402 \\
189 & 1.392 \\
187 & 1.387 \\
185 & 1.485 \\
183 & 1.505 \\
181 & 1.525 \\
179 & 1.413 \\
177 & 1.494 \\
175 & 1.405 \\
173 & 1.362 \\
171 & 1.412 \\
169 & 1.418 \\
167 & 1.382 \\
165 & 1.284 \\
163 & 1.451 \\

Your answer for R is 1.39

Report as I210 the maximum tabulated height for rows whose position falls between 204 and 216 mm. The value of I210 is 1.461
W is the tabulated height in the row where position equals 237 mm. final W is 1.303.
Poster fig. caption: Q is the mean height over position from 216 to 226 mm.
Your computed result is 1.4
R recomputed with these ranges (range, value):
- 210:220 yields 1.4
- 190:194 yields 1.4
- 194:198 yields 1.38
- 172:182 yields 1.44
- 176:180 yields 1.45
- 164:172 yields 1.37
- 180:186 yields 1.51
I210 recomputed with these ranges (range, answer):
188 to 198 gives 1.411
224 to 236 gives 1.396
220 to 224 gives 1.465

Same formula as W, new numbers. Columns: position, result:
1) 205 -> 1.461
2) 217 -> 1.471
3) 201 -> 1.453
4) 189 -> 1.392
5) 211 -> 1.419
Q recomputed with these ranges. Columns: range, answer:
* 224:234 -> 1.33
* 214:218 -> 1.43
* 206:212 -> 1.43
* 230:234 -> 1.29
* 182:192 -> 1.43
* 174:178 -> 1.45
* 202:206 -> 1.46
